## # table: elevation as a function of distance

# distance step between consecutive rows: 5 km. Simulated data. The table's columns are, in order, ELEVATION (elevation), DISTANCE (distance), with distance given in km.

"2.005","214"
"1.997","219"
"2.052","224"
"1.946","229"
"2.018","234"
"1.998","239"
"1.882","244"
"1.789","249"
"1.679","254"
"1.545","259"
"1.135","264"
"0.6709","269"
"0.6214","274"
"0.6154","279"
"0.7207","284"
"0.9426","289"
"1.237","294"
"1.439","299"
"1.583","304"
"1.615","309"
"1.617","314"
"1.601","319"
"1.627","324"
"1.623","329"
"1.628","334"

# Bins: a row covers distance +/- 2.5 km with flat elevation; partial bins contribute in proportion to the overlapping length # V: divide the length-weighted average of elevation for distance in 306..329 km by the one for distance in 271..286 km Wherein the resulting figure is 2.5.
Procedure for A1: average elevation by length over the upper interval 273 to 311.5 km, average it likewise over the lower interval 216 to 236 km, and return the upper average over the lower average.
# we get 0.6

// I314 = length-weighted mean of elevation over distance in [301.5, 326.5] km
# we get 1.61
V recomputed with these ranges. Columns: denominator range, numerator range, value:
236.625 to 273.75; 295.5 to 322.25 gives 1.06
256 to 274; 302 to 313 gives 1.51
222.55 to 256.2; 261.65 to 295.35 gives 0.44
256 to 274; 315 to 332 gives 1.52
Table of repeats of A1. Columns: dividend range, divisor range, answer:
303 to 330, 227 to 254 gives 0.85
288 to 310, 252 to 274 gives 1.17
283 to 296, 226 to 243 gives 0.50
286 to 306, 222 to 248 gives 0.65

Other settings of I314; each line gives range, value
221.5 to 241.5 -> 2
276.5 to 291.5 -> 0.76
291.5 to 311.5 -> 1.47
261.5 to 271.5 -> 0.903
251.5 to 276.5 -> 1.13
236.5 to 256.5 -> 1.84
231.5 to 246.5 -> 1.97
